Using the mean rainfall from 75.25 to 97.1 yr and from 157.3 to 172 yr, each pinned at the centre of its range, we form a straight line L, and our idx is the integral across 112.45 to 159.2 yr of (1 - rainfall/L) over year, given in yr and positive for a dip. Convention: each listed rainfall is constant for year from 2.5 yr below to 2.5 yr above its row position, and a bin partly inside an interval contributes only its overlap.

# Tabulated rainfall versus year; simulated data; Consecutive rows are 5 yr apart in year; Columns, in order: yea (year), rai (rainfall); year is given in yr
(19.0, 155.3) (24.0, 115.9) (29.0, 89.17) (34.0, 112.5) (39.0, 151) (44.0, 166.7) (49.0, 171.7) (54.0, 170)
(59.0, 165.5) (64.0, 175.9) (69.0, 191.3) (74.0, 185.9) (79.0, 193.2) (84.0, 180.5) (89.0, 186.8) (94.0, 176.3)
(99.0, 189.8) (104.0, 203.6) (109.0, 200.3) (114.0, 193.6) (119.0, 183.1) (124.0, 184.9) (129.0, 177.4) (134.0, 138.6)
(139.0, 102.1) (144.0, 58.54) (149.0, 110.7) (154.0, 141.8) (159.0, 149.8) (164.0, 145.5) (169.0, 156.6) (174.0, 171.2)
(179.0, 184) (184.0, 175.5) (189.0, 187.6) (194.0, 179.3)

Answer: 6.2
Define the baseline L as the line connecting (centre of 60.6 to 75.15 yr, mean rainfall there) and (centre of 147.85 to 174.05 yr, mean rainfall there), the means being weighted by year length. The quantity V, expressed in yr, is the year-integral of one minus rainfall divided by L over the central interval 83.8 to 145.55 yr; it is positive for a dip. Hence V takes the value -1.3 yr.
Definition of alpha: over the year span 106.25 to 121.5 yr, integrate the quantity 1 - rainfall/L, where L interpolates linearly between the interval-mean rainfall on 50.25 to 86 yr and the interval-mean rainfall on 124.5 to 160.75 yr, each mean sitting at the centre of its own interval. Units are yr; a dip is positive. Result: -4.5 yr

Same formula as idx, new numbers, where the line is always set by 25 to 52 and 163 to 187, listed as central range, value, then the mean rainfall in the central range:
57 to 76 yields -4.74 yr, 180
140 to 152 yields 5.39 yr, 89.2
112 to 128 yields -3.10 yr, 186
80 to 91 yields -2.73 yr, 185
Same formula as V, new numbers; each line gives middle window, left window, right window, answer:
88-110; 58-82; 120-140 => -2.7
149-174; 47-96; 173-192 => 4.6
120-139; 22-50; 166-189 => -0.1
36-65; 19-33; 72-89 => -3.9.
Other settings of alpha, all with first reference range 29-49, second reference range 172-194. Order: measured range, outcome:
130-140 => 2.1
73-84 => -2.7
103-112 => -2.4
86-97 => -1.9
